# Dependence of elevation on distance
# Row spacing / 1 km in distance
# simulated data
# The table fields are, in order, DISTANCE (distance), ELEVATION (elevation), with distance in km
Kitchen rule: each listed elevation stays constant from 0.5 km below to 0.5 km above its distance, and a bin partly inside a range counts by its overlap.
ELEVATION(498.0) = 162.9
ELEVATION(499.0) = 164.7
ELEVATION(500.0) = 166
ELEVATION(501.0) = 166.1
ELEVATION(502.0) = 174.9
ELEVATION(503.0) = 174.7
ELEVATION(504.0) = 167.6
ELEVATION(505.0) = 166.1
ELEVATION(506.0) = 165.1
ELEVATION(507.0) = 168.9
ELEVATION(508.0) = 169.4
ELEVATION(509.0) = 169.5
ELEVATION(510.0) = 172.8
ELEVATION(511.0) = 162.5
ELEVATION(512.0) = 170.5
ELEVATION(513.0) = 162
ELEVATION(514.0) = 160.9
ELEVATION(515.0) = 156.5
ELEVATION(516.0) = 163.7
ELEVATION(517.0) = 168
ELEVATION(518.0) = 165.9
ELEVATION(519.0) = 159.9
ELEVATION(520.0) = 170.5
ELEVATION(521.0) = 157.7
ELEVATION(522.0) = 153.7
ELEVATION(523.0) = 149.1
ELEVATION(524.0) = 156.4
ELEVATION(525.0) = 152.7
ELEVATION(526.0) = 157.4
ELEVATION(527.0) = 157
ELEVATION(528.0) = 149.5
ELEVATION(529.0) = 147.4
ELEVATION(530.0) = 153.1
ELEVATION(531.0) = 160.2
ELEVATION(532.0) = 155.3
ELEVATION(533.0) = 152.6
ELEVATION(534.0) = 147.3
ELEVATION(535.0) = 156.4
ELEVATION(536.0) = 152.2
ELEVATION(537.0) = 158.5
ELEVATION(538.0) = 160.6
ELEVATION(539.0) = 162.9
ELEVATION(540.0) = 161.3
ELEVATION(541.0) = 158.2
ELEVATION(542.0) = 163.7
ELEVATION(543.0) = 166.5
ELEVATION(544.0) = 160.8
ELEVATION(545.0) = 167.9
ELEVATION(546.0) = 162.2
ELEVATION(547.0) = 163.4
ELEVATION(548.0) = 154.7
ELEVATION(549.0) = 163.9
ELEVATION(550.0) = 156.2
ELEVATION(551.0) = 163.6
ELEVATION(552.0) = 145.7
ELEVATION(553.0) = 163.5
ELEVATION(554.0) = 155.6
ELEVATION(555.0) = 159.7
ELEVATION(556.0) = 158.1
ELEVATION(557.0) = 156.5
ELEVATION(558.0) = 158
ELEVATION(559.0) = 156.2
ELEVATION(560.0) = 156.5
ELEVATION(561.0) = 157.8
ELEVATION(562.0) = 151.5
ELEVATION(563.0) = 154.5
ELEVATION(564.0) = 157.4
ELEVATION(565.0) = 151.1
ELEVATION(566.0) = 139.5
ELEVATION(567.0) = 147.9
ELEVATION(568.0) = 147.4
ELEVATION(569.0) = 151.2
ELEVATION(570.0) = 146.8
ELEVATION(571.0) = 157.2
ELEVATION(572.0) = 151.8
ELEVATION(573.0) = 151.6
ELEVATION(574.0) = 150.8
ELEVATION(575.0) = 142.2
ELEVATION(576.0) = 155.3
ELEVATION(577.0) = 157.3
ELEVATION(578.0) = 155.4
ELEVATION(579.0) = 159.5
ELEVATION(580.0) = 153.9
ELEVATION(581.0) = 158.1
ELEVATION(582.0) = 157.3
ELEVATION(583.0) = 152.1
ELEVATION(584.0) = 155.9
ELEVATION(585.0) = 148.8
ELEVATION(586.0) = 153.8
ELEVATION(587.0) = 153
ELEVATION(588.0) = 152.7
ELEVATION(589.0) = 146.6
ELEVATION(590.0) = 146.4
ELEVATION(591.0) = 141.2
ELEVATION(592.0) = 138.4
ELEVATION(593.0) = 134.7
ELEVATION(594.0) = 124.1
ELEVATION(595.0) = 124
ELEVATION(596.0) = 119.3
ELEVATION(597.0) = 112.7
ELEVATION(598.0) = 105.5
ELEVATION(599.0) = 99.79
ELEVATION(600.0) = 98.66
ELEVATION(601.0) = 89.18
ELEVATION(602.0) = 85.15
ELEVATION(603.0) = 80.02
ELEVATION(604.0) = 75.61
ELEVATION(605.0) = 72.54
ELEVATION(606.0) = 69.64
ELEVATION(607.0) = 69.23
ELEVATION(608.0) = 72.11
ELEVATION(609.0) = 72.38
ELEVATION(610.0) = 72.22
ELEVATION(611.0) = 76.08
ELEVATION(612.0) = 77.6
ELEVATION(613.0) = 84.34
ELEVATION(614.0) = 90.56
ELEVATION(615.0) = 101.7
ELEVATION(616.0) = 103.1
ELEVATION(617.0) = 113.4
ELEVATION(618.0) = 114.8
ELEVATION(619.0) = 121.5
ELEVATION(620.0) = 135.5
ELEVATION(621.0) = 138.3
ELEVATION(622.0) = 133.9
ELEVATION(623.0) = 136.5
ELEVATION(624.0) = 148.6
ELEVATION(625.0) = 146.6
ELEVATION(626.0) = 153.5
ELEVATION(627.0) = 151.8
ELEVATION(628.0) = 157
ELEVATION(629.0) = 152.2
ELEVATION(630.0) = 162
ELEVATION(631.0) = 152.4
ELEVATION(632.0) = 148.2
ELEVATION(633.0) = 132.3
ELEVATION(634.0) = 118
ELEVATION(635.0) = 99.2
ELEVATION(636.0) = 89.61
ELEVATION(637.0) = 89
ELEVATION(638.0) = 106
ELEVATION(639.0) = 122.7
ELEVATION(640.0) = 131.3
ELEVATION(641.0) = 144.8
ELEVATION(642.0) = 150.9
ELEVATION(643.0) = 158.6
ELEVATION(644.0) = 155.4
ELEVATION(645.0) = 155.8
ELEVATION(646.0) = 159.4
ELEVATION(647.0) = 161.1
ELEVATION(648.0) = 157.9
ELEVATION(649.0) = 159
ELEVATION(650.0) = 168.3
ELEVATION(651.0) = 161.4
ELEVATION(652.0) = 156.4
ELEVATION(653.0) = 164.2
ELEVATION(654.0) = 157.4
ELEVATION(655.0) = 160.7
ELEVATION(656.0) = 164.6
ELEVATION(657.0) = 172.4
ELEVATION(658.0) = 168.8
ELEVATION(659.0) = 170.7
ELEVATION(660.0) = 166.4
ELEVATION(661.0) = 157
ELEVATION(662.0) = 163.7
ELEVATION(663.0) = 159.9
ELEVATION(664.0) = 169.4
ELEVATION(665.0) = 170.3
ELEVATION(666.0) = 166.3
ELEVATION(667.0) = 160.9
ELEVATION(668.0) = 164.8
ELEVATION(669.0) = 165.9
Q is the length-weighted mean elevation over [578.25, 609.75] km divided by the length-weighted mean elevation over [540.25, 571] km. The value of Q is 0.8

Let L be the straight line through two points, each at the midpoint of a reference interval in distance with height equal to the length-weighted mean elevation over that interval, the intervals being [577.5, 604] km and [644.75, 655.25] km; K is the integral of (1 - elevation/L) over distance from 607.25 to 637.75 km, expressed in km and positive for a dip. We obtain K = 6.2 km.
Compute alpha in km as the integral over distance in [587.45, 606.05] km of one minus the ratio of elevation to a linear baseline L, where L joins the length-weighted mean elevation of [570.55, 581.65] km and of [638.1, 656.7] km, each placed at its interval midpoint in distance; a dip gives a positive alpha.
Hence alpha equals 5.01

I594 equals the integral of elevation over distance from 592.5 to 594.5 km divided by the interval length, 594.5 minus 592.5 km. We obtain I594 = 129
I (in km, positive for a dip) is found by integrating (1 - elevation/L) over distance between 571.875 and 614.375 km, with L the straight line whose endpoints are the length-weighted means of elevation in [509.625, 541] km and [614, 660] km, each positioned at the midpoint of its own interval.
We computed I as 8.1 km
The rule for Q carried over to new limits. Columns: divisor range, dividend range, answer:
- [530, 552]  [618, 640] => 0.83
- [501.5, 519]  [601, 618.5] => 0.51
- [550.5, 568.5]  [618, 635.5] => 0.90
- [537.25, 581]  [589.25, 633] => 0.73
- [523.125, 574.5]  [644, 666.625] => 1.05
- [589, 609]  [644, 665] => 1.57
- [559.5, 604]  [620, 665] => 1.06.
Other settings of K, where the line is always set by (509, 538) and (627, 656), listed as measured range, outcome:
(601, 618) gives 7.43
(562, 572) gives 0.18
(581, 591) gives -0.04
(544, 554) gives -0.29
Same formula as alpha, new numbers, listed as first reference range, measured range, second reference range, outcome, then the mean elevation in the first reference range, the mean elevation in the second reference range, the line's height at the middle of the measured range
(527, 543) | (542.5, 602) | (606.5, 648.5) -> -1.49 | 156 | 124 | 143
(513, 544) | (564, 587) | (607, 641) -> -2.33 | 158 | 118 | 138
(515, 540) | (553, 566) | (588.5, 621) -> -2.05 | 157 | 103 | 135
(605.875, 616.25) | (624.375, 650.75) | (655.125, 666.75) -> -3.57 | 80.7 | 166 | 126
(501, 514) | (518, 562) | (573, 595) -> 0.62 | 168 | 149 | 160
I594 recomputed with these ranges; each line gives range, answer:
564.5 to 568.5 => 146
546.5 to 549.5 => 161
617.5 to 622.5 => 129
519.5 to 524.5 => 157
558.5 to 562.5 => 156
